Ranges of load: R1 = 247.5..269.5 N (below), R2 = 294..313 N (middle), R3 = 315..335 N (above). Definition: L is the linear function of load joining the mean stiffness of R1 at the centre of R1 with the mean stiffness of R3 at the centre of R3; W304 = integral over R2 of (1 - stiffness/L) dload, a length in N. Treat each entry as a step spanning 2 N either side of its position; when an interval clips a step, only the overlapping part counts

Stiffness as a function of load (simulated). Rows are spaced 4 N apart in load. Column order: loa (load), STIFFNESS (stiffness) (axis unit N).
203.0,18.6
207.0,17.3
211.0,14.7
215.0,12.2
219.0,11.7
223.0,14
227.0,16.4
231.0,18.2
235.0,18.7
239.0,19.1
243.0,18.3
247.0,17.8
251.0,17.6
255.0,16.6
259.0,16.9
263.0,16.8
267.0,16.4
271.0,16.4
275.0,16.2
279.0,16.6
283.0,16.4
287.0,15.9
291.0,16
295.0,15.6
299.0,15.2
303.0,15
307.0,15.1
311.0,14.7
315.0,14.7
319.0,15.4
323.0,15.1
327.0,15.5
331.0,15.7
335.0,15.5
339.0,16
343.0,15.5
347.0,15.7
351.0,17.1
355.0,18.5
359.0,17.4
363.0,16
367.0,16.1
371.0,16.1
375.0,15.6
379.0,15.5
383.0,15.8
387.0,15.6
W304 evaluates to 0.9 N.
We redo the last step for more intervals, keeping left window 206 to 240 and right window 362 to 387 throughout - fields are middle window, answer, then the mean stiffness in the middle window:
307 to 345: 1.07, 15.3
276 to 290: -0.48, 16.3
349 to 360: -1.31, 17.7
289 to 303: 0.20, 15.5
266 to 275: -0.36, 16.4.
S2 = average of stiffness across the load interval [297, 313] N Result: 15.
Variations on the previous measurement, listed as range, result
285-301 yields 15.7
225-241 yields 18.1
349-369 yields 17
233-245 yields 18.7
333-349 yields 15.7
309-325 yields 15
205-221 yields 14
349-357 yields 17.8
